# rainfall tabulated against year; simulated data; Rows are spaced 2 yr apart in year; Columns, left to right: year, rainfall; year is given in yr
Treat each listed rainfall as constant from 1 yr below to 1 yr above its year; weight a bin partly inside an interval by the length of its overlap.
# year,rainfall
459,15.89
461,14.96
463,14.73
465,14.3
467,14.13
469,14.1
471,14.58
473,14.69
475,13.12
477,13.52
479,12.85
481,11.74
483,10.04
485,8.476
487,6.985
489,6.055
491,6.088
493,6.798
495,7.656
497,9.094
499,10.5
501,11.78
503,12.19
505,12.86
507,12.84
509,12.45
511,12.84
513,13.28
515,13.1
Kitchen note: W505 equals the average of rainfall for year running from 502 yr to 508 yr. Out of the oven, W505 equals 12.6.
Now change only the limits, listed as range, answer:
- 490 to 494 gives 6.44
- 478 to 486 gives 10.8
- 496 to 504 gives 10.9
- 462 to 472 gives 14.4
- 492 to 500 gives 8.51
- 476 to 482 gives 12.7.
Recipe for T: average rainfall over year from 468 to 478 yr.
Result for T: 14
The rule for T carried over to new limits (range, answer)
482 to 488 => 8.5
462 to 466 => 14.5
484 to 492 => 6.9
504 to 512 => 12.7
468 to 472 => 14.3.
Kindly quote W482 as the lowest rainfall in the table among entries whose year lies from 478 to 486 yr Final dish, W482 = 8.476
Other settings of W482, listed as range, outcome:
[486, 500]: 6.055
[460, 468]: 14.13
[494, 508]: 7.656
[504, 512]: 12.45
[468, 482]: 11.74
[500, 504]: 11.78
